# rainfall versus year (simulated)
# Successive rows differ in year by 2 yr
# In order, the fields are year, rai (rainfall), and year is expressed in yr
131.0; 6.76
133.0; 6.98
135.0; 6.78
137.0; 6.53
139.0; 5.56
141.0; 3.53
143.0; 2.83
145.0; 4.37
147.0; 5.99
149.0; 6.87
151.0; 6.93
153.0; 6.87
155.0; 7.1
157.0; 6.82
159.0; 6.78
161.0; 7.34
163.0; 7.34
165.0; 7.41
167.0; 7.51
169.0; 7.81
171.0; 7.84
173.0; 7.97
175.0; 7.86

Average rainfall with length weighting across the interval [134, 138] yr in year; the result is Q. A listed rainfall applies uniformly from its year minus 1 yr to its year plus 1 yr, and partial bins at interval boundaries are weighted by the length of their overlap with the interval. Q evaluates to 6.66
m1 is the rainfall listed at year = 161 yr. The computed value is 7.34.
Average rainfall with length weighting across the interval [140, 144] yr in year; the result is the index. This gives 3.18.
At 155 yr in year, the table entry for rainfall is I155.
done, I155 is 7.1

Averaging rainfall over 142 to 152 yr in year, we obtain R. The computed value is 5.4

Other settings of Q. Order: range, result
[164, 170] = 7.58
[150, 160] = 6.9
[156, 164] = 7.07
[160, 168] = 7.4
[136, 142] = 5.21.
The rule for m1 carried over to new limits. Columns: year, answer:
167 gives 7.51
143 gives 2.83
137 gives 6.53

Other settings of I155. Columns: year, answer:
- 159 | 6.78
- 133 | 6.98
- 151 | 6.93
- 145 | 4.37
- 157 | 6.82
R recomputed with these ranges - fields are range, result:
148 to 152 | 6.9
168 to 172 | 7.82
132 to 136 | 6.88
